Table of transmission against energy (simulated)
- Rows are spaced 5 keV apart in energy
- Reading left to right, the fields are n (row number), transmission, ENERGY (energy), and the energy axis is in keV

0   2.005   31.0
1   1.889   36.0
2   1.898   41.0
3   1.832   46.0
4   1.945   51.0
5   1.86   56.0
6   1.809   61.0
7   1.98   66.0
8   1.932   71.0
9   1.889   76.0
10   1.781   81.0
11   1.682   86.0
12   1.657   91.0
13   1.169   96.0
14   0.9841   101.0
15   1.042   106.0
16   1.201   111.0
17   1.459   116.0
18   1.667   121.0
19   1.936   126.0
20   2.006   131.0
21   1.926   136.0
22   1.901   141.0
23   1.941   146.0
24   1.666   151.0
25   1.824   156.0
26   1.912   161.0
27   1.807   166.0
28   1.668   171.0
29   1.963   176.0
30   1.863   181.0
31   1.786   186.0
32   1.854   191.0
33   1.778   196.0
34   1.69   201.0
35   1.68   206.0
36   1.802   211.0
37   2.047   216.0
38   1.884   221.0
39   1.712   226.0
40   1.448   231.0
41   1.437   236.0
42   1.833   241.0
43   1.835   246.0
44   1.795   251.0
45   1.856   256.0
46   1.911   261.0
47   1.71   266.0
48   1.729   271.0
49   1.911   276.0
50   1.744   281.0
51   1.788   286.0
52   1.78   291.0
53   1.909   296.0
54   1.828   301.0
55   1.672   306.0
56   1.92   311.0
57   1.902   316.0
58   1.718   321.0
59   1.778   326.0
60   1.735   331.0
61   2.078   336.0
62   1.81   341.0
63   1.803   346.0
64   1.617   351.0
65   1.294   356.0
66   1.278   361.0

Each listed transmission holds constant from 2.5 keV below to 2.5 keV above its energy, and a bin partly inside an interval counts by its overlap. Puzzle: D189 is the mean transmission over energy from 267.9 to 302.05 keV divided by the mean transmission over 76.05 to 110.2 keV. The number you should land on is 1.28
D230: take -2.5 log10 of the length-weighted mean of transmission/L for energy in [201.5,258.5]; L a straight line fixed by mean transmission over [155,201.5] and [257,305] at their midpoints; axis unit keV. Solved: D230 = 0.04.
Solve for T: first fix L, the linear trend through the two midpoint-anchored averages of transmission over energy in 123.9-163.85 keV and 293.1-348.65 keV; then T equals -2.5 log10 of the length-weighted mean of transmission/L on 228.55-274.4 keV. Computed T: 0.07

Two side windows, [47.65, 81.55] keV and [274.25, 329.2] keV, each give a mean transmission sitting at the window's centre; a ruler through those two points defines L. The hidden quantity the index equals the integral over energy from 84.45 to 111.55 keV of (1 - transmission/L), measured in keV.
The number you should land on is 8.6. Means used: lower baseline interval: 1.89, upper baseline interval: 1.81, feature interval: 1.28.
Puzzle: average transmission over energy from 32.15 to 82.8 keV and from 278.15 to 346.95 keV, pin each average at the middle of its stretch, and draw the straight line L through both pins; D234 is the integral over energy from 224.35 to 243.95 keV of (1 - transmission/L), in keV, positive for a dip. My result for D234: 2.5 keV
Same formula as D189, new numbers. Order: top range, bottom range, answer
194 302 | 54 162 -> 1.05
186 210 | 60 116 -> 1.14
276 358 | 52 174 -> 1.05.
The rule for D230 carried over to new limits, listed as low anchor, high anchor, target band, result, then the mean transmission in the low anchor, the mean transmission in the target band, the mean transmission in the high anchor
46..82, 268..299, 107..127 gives 0.238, 1.89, 1.5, 1.81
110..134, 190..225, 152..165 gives -0.058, 1.69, 1.84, 1.81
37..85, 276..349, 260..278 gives 0.015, 1.87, 1.8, 1.82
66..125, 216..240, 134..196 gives -0.147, 1.53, 1.84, 1.68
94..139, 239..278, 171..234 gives -0.059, 1.5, 1.78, 1.82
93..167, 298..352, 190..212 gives -0.037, 1.63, 1.75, 1.81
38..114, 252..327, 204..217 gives -0.046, 1.64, 1.83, 1.81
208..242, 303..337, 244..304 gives -0.023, 1.73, 1.81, 1.82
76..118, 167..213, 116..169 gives -0.158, 1.4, 1.84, 1.79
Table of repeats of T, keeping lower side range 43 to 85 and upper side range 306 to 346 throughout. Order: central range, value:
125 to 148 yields -0.05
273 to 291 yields 0.02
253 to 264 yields -0.02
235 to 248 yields 0.07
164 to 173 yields 0.07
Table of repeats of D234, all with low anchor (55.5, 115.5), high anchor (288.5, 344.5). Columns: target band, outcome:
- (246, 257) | -0.42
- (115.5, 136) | -2.56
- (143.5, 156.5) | -1.32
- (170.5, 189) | -1.79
